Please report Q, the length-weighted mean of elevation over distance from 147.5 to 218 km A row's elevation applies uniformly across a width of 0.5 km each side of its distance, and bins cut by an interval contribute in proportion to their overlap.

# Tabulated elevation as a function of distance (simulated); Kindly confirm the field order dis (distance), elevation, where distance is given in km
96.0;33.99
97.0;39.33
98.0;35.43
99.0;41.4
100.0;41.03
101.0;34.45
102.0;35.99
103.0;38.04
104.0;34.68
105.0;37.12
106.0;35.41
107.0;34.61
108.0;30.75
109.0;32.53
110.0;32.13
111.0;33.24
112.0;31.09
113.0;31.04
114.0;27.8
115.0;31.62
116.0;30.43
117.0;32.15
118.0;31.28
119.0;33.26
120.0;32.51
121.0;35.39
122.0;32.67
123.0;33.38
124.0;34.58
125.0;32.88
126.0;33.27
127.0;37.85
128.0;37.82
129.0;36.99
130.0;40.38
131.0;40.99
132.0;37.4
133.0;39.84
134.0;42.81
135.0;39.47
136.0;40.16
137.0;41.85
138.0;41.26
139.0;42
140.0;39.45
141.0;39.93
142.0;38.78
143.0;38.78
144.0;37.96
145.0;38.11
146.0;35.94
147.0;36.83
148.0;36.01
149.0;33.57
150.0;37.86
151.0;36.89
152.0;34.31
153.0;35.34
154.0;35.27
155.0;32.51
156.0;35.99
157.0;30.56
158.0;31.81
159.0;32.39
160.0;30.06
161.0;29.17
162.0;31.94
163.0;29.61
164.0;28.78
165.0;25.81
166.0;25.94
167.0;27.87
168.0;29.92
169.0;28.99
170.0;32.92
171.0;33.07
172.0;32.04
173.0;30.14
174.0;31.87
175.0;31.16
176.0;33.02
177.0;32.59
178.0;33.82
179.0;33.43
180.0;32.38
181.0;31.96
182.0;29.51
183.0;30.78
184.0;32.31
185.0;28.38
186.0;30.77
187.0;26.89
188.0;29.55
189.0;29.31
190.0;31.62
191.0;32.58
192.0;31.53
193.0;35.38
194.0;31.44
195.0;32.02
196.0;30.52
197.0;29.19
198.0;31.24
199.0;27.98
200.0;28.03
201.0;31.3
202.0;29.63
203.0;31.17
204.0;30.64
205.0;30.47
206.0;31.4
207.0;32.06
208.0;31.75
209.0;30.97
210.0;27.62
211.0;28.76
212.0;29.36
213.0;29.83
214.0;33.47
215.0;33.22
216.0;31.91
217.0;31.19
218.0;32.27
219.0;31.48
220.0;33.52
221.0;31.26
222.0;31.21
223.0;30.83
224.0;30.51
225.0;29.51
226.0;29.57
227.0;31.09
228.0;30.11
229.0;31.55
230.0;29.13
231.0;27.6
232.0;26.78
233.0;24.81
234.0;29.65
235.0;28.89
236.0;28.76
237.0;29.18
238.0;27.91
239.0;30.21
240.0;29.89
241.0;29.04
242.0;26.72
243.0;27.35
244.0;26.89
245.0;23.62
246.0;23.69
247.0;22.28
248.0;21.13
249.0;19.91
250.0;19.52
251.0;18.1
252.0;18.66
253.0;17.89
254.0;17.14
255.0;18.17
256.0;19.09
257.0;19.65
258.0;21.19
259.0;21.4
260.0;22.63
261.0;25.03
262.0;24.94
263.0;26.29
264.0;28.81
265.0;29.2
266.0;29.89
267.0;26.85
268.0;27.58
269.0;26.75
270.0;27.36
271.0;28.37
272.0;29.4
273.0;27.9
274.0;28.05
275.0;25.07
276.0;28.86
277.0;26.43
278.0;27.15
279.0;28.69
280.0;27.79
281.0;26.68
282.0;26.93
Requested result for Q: 31.3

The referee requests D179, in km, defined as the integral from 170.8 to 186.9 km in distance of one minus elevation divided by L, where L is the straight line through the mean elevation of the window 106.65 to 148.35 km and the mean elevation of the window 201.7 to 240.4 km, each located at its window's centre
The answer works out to 0.6 km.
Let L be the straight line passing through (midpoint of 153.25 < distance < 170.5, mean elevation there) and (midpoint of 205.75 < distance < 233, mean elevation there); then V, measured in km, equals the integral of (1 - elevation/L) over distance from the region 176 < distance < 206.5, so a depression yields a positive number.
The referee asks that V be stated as -0.37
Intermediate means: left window 30.6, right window 30.6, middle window 31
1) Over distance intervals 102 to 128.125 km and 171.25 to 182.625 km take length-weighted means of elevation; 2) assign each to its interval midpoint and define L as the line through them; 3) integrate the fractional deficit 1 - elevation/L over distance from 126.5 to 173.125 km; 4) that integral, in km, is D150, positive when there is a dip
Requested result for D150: -3.7 km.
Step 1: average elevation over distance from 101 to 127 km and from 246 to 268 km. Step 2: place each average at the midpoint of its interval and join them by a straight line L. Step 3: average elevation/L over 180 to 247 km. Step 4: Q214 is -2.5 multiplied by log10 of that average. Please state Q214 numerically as -0.17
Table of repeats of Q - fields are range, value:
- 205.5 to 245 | 29.8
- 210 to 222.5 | 31.3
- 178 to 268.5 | 28.3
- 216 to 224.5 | 31.6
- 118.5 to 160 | 36.6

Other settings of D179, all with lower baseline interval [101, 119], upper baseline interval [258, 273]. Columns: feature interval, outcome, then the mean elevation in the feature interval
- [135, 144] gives -2.4 km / 40.1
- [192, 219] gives -1.7 km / 30.9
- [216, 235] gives -1.3 km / 30.1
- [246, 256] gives 2.9 km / 19.4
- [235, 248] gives 0.3 km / 27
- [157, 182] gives -0.2 km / 30.8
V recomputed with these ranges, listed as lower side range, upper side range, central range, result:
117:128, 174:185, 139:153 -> -1.8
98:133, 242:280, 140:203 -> -3.0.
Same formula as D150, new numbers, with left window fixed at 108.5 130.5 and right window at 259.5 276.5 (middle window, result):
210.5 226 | -1.0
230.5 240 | 0.1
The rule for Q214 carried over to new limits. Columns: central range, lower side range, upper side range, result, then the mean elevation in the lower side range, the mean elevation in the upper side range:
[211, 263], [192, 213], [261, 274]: 0.096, 30.6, 27.7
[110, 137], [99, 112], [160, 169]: -0.065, 35.1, 28.7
